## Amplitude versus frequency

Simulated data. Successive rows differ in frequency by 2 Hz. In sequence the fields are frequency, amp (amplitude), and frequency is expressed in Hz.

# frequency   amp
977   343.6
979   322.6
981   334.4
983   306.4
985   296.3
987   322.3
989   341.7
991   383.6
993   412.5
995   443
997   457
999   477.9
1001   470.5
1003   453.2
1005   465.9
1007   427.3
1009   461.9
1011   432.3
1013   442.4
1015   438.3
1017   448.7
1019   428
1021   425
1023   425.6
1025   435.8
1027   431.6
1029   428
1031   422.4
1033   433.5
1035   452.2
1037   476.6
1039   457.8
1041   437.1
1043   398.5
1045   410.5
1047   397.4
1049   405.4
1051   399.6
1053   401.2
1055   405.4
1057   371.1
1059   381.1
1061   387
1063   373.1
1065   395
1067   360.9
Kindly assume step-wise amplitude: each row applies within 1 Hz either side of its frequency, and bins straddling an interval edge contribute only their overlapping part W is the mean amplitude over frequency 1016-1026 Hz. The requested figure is 433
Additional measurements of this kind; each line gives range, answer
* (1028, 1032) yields 425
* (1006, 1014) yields 441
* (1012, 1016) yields 440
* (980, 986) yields 312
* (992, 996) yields 428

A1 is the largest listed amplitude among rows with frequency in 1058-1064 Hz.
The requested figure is 387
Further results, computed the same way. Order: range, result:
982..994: 412.5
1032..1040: 476.6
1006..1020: 461.9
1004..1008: 465.9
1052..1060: 405.4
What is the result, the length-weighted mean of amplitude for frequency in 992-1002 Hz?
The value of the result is 452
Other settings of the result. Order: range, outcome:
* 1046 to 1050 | 401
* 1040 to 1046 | 415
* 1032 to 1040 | 455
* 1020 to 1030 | 429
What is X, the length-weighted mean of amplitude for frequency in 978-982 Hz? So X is 328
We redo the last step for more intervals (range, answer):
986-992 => 349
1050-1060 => 392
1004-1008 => 447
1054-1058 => 388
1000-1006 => 463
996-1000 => 467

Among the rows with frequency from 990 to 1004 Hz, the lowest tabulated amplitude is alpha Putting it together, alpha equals 383.6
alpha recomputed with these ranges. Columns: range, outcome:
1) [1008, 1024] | 425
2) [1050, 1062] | 371.1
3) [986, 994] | 322.3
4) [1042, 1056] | 397.4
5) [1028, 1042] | 422.4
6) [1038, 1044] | 398.5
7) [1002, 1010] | 427.3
